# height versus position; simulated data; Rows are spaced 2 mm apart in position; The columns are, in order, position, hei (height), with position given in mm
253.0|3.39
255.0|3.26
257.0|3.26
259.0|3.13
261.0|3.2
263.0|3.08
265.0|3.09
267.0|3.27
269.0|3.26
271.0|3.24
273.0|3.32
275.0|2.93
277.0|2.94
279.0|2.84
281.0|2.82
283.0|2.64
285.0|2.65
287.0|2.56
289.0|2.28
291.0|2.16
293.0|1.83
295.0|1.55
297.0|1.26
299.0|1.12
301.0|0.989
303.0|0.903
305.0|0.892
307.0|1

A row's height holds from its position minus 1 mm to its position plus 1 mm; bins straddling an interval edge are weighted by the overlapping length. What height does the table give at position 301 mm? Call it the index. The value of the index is 0.989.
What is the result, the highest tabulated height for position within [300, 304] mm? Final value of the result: 0.989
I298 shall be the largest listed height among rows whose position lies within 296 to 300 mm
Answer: 1.26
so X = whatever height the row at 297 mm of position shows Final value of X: 1.26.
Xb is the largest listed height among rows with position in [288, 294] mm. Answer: 2.28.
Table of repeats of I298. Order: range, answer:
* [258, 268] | 3.27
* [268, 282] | 3.32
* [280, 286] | 2.82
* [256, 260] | 3.26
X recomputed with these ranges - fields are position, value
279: 2.84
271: 3.24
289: 2.28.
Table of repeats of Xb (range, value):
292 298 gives 1.83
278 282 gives 2.84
